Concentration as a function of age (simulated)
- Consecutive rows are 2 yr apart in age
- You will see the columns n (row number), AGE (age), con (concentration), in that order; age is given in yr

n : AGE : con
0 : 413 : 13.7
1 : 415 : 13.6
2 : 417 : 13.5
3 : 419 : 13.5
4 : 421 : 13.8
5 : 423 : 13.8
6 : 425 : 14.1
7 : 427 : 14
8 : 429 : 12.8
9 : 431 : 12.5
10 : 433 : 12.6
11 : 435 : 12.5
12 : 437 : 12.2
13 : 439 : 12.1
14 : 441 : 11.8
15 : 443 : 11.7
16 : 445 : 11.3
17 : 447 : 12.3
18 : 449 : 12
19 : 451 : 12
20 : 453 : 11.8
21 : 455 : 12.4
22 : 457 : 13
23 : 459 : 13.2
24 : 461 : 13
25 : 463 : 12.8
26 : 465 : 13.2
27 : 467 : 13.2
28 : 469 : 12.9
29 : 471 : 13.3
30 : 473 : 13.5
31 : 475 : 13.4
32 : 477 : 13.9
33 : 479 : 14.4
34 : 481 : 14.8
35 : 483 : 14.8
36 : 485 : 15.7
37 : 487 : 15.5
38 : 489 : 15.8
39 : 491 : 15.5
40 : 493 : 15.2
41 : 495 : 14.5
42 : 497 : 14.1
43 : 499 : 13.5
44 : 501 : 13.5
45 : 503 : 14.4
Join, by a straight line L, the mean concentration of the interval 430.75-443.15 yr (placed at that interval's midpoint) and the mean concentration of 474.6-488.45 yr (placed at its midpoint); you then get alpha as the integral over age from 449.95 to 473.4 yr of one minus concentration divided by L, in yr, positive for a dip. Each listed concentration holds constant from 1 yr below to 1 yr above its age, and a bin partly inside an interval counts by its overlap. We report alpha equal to 1.3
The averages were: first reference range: 12.2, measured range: 12.8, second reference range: 14.7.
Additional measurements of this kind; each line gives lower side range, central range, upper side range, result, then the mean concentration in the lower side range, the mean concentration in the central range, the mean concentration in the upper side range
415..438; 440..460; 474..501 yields 2.4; 13.2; 12.2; 14.7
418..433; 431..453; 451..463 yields 1.6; 13.4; 12.1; 12.6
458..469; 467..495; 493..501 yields -1.7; 13.1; 14.5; 14.1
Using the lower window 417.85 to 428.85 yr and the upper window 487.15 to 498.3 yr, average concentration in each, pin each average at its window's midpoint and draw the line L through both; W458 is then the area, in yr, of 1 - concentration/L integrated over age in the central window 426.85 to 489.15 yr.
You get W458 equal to 5.67 yr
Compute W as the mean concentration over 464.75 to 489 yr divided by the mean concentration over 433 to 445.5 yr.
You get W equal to 1.2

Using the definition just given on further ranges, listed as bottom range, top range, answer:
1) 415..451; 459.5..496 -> 1.11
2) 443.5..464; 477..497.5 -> 1.21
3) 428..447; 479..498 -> 1.24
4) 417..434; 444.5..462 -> 0.92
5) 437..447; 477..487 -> 1.26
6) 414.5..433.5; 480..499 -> 1.12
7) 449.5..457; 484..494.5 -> 1.27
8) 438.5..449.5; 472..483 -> 1.19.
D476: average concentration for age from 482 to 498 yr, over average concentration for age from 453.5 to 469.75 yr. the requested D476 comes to 1.17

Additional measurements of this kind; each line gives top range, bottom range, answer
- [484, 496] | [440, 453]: 1.30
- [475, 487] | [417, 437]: 1.11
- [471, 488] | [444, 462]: 1.17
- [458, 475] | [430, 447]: 1.09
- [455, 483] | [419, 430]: 0.98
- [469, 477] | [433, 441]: 1.09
